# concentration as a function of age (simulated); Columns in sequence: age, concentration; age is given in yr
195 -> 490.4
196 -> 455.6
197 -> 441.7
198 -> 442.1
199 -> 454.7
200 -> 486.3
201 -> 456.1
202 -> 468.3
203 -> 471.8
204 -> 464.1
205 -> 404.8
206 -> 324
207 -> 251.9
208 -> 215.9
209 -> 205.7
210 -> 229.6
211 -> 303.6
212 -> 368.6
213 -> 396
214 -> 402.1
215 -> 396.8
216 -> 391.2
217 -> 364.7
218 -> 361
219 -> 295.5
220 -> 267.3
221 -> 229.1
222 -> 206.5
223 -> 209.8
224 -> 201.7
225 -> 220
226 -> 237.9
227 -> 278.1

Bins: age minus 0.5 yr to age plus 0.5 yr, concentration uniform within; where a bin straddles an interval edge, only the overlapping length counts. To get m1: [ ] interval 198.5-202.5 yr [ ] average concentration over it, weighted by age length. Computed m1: 466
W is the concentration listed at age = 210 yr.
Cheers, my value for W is 229.6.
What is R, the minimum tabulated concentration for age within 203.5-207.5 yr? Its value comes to 251.9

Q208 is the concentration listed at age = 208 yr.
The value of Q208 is 215.9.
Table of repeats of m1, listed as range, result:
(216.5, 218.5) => 363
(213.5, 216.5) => 397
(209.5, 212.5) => 301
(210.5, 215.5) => 373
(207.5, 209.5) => 211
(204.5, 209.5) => 280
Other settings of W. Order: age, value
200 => 486.3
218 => 361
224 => 201.7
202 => 468.3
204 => 464.1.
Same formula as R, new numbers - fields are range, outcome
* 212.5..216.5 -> 391.2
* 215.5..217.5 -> 364.7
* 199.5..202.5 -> 456.1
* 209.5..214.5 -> 229.6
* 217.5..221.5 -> 229.1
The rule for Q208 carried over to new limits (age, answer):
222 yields 206.5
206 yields 324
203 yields 471.8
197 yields 441.7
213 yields 396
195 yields 490.4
